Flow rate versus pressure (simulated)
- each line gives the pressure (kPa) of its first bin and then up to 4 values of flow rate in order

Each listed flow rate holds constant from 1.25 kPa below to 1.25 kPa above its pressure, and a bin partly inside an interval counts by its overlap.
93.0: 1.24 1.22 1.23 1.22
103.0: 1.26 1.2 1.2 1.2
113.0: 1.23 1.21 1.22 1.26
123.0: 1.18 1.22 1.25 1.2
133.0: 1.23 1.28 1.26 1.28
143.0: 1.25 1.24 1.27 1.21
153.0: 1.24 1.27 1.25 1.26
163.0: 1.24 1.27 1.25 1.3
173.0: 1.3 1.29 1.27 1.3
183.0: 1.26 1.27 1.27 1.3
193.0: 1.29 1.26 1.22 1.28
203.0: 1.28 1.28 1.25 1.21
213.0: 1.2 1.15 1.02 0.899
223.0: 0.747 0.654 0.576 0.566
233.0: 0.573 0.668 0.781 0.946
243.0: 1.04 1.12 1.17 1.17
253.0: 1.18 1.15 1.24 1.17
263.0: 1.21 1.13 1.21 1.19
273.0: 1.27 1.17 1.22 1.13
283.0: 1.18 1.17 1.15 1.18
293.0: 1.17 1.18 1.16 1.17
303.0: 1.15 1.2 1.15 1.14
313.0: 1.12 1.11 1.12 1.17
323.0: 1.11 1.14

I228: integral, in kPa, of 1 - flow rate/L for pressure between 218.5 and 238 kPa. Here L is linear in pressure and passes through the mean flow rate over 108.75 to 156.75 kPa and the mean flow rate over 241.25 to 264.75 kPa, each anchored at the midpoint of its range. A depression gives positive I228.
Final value 8.0 kPa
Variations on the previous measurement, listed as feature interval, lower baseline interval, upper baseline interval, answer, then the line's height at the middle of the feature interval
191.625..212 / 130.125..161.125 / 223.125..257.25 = -4.3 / 1.04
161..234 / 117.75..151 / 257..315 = 4.9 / 1.21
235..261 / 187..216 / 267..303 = 3.1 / 1.21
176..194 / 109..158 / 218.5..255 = -3.8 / 1.06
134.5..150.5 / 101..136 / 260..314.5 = -0.6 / 1.22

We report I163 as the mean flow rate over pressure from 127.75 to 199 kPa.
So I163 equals 1.26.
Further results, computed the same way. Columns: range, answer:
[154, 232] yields 1.16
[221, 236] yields 0.642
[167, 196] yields 1.28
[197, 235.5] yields 0.982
